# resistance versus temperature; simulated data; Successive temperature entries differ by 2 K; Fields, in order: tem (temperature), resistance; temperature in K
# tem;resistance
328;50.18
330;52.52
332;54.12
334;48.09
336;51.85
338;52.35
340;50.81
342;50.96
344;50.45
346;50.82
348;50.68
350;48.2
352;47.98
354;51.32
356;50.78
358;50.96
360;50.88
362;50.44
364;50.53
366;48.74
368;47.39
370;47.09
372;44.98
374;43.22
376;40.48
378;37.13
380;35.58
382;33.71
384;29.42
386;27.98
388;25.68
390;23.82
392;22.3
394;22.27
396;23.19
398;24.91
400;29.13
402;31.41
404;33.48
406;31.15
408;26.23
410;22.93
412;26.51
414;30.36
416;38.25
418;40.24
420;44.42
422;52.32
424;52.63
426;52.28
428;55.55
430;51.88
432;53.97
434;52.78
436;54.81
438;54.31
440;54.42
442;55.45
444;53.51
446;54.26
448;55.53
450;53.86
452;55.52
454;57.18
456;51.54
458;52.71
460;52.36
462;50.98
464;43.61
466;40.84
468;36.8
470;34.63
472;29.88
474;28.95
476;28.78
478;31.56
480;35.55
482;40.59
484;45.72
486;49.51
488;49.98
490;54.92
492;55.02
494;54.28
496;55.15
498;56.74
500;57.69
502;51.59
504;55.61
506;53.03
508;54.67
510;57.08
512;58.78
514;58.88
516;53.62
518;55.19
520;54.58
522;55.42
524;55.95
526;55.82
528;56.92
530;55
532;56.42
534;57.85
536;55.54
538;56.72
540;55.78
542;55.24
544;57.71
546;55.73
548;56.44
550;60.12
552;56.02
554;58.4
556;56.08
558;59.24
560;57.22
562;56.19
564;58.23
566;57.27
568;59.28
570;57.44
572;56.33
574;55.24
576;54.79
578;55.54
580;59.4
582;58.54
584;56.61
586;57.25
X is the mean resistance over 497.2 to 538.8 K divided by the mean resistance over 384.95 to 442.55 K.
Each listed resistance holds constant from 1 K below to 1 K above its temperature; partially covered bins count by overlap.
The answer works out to 1.5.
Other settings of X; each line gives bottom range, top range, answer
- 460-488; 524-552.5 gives 1.44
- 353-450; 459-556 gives 1.23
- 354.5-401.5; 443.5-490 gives 1.20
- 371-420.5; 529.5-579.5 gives 1.81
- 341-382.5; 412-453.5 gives 1.07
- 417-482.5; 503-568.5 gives 1.19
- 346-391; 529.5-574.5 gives 1.33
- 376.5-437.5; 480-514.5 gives 1.45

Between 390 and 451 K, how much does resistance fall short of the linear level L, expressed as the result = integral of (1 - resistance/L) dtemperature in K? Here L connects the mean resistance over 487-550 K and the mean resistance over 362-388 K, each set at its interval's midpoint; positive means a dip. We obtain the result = 5.5 K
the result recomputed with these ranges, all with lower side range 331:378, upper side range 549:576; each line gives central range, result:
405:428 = 5.74 K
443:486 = 7.04 K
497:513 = -0.17 K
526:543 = 0.02 K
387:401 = 7.23 K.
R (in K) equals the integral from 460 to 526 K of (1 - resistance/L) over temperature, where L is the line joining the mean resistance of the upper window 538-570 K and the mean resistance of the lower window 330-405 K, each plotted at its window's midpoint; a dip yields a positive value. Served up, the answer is 4.8 K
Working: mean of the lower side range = 41.6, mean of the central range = 48.5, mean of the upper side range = 57.3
